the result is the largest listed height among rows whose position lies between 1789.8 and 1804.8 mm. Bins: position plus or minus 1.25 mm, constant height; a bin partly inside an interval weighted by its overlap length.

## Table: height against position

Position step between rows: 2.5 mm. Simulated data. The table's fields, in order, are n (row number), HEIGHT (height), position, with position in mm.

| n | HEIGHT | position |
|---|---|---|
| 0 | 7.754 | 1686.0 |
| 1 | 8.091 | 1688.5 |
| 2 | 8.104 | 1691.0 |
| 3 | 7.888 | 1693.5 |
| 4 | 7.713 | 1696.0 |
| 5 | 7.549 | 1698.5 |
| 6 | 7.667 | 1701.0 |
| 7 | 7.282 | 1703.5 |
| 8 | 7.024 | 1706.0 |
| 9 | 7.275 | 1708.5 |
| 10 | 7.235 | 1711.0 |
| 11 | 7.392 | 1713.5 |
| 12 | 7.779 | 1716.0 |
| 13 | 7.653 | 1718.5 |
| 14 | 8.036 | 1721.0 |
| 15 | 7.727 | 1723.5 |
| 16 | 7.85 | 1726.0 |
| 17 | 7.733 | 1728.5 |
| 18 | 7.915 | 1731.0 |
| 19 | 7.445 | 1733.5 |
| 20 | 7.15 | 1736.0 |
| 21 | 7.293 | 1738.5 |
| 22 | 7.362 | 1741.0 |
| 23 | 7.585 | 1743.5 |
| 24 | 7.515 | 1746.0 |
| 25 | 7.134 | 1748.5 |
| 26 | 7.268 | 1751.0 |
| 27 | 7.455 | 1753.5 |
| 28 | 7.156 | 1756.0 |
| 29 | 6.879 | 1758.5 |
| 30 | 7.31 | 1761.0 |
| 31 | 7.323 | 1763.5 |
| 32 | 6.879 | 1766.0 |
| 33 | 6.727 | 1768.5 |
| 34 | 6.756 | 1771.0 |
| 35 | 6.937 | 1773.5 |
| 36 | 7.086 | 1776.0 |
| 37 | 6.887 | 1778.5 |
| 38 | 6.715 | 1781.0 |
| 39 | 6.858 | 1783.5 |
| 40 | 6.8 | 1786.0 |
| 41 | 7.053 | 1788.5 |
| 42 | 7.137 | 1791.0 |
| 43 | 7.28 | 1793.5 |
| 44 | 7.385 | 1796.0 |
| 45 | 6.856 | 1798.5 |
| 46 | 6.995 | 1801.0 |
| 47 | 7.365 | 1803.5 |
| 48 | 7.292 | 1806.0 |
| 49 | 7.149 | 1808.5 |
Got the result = 7.385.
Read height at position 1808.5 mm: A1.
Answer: 7.149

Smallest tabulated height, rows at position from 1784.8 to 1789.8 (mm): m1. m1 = 6.8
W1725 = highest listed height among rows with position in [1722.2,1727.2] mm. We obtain 7.85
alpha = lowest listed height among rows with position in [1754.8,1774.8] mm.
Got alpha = 6.727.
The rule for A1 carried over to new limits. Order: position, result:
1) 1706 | 7.024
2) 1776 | 7.086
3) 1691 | 8.104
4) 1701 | 7.667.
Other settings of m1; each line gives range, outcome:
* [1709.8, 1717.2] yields 7.235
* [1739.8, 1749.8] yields 7.134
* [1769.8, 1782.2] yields 6.715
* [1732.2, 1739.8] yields 7.15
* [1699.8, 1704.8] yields 7.282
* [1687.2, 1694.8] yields 7.888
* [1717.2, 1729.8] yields 7.653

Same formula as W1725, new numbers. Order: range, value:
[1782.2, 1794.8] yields 7.28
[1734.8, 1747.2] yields 7.585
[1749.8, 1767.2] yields 7.455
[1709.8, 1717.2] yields 7.779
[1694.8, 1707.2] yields 7.713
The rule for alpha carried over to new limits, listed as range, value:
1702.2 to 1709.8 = 7.024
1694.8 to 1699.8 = 7.549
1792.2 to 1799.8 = 6.856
